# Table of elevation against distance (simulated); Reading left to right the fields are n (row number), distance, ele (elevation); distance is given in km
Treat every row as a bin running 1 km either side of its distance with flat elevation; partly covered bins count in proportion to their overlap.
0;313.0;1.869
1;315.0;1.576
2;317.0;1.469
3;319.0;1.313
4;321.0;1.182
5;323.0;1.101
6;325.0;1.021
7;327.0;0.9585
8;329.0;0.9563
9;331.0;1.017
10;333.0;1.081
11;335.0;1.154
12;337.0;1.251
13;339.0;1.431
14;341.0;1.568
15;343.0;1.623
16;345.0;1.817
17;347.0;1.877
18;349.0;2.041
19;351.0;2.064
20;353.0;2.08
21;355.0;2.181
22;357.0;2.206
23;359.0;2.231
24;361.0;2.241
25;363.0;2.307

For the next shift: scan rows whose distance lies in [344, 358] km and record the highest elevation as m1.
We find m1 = 2.206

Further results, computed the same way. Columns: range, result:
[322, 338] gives 1.251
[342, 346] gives 1.817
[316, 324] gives 1.469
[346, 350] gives 2.041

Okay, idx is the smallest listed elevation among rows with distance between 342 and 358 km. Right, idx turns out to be 1.623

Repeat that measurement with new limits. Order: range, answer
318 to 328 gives 0.9585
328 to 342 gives 0.9563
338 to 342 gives 1.431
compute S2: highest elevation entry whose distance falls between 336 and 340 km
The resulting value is 1.431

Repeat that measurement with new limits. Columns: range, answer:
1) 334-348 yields 1.877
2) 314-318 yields 1.576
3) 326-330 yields 0.9585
